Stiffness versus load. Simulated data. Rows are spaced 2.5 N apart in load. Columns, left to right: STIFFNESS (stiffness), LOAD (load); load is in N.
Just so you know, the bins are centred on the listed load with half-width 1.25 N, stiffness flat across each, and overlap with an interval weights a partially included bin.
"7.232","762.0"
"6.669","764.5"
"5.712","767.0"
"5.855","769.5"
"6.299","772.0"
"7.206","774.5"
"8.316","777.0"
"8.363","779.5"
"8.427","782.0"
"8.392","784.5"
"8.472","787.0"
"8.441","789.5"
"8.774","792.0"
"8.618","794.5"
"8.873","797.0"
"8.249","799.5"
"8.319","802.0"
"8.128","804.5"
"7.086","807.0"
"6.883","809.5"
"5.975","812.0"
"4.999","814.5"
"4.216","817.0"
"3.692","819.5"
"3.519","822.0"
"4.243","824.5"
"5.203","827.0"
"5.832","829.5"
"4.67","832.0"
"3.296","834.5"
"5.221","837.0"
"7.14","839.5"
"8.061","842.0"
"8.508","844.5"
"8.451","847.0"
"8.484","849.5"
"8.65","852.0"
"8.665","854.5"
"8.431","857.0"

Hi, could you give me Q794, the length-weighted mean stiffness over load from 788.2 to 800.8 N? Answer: 8.59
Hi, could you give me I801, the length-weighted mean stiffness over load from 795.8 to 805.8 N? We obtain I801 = 8.38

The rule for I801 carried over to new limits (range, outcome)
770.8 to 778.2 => 7.27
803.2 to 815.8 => 6.61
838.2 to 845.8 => 7.89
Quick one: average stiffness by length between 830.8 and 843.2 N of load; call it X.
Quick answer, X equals 5.67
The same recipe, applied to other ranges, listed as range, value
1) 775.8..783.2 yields 8.37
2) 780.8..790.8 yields 8.43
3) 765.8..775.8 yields 6.28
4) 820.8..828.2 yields 4.32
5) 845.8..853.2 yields 8.53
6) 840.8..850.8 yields 8.38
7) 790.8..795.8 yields 8.7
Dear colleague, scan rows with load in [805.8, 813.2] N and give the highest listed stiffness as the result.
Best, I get 7.086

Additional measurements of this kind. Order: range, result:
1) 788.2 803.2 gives 8.873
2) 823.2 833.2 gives 5.832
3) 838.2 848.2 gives 8.508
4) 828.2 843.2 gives 8.061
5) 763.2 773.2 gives 6.669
